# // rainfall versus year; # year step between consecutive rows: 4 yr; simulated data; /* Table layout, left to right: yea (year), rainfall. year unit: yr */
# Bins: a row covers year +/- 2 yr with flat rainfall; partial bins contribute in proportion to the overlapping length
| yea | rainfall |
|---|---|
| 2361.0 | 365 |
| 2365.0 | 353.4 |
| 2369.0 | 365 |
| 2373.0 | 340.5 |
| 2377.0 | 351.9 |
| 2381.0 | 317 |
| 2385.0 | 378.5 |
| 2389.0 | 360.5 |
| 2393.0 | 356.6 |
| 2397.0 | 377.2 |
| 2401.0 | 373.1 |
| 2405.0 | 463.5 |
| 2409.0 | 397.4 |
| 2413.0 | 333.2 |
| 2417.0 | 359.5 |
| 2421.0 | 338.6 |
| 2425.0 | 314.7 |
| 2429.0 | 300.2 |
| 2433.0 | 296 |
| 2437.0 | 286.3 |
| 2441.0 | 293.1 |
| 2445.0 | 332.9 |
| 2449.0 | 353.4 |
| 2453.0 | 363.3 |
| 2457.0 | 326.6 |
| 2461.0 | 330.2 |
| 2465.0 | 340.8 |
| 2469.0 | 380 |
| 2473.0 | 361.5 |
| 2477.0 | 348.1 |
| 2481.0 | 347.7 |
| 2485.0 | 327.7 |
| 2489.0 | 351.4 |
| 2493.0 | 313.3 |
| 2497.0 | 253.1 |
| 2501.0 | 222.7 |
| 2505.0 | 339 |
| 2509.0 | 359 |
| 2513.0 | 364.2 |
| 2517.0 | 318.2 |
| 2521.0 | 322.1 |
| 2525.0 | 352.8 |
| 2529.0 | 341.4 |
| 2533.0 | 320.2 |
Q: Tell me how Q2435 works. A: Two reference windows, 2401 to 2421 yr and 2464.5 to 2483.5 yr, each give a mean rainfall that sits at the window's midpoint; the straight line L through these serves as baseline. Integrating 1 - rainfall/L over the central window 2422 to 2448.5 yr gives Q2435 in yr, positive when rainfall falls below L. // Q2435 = 4.6 yr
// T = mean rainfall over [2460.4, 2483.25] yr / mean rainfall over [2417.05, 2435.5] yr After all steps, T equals 1.11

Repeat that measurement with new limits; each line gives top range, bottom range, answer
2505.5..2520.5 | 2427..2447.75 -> 1.13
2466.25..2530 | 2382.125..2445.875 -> 0.95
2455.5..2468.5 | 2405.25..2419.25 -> 0.90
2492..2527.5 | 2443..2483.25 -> 0.91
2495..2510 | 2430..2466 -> 0.89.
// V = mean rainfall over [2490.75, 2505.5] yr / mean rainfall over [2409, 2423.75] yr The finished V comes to 0.79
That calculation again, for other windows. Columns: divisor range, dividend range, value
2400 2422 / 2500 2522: 0.86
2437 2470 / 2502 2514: 1.02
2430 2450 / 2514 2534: 1.08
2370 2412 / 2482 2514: 0.85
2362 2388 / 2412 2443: 0.89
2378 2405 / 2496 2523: 0.85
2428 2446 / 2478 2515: 1.07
